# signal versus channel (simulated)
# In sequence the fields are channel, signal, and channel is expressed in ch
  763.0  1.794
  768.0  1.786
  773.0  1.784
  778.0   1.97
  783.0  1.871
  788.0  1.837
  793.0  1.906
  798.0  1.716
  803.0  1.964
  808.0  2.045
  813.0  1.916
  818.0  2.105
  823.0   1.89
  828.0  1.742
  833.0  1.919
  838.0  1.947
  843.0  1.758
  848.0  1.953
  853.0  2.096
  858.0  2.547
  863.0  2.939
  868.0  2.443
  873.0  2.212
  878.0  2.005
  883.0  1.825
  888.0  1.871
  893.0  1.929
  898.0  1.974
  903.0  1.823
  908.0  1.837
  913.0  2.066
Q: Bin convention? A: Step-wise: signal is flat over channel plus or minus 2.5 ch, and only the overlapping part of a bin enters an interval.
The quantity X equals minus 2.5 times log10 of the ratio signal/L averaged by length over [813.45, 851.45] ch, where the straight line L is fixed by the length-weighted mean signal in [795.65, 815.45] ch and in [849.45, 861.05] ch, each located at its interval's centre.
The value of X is 0.12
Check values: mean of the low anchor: 1.91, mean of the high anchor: 2.32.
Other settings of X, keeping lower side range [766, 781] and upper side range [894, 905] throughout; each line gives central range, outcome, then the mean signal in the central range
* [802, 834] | -0.04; 1.94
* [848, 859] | -0.17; 2.21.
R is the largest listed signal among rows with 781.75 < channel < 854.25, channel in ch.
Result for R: 2.105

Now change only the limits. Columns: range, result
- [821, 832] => 1.89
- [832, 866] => 2.939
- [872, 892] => 2.212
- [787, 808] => 2.045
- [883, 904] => 1.974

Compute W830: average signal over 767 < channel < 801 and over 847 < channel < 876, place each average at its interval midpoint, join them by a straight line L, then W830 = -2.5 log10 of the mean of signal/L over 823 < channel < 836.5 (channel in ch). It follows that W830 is 0.17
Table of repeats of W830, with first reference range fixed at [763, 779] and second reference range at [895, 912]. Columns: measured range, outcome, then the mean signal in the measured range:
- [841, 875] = -0.22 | 2.29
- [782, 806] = -0.01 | 1.86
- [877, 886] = -0.01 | 1.9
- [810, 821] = -0.09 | 2.01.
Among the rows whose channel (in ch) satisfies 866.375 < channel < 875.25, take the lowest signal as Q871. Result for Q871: 2.212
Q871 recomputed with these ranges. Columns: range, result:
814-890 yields 1.742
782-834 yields 1.716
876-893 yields 1.825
